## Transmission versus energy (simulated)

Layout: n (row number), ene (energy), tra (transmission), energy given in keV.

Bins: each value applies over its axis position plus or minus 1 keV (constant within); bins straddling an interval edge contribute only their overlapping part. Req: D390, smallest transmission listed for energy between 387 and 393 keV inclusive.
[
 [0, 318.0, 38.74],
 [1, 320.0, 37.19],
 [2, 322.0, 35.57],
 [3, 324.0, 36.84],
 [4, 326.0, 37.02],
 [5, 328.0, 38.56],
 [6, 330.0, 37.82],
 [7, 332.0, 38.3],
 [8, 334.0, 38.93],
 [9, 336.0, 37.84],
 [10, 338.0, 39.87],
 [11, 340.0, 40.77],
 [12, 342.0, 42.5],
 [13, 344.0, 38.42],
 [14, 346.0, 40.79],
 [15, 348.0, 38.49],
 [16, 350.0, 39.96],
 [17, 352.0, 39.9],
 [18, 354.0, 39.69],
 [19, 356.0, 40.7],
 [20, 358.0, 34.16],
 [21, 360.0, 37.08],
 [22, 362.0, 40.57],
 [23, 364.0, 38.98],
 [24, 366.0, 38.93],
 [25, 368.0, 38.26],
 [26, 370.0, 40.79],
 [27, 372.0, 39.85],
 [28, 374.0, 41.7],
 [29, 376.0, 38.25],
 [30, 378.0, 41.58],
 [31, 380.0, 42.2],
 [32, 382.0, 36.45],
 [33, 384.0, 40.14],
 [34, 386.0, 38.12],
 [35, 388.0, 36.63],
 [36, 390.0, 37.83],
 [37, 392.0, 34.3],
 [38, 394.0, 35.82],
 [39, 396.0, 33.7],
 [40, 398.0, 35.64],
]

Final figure 34.3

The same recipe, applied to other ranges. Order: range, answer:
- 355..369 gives 34.16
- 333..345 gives 37.84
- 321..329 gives 35.57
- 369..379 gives 38.25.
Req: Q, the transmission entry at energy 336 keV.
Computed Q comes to 37.84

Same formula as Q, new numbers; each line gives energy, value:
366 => 38.93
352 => 39.9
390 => 37.83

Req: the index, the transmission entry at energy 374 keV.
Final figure 41.7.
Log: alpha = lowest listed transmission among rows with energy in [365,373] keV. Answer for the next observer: 38.26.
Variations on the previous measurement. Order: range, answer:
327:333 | 37.82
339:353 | 38.42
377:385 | 36.45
